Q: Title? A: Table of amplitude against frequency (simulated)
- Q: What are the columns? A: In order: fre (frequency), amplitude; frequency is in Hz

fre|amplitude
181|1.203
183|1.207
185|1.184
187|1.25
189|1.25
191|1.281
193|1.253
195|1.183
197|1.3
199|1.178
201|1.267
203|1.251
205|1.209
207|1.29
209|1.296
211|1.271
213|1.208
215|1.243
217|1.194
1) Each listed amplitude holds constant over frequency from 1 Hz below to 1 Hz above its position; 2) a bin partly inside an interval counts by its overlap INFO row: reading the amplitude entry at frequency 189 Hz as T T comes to 1.25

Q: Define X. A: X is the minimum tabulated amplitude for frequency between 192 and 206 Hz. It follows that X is 1.178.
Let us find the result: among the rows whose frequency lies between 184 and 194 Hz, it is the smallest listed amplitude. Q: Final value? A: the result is 1.184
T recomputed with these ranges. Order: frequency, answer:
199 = 1.178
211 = 1.271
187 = 1.25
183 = 1.207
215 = 1.243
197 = 1.3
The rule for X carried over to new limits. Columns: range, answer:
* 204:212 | 1.209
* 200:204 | 1.251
